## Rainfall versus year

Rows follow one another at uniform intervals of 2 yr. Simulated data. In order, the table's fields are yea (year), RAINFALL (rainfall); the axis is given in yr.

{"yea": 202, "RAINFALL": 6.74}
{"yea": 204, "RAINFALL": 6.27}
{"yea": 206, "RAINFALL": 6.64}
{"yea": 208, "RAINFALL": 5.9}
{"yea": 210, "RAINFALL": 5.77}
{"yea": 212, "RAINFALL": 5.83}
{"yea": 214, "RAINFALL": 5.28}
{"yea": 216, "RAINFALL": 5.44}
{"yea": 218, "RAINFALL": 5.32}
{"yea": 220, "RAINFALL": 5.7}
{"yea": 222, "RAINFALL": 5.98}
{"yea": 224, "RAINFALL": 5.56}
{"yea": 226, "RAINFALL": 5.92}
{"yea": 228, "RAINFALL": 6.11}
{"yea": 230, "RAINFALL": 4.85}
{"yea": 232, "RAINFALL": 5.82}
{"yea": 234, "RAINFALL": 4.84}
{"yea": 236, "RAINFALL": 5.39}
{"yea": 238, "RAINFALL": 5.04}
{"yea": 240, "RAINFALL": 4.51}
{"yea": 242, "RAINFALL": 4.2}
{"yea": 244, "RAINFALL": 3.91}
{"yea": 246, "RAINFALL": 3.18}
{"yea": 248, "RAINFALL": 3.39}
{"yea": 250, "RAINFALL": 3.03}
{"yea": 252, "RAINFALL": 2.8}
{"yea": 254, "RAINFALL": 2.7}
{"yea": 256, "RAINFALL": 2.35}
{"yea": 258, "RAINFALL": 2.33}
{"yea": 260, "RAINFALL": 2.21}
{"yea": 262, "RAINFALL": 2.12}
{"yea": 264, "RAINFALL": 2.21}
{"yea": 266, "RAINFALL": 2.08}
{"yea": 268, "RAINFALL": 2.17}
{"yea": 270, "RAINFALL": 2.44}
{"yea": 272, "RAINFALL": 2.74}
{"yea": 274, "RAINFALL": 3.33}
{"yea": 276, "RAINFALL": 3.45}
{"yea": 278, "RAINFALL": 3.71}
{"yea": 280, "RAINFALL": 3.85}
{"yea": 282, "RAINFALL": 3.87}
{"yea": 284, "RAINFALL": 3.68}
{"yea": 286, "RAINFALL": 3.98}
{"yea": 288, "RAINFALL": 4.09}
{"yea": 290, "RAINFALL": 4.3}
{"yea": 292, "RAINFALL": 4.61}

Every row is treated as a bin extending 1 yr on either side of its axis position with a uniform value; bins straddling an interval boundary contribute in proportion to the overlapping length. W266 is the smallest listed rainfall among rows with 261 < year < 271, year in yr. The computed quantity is 2.08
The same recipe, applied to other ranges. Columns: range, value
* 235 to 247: 3.18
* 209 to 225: 5.28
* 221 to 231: 4.85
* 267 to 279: 2.17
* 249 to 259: 2.33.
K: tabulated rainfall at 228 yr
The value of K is 6.11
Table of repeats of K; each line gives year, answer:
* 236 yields 5.39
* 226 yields 5.92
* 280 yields 3.85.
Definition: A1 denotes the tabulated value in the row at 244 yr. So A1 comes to 3.91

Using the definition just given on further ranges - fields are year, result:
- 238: 5.04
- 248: 3.39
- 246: 3.18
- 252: 2.8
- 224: 5.56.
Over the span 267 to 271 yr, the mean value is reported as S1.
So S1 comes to 2.3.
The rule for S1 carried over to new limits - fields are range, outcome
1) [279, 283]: 3.86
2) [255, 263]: 2.25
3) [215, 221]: 5.49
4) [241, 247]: 3.76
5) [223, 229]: 5.86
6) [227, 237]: 5.4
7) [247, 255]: 2.98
